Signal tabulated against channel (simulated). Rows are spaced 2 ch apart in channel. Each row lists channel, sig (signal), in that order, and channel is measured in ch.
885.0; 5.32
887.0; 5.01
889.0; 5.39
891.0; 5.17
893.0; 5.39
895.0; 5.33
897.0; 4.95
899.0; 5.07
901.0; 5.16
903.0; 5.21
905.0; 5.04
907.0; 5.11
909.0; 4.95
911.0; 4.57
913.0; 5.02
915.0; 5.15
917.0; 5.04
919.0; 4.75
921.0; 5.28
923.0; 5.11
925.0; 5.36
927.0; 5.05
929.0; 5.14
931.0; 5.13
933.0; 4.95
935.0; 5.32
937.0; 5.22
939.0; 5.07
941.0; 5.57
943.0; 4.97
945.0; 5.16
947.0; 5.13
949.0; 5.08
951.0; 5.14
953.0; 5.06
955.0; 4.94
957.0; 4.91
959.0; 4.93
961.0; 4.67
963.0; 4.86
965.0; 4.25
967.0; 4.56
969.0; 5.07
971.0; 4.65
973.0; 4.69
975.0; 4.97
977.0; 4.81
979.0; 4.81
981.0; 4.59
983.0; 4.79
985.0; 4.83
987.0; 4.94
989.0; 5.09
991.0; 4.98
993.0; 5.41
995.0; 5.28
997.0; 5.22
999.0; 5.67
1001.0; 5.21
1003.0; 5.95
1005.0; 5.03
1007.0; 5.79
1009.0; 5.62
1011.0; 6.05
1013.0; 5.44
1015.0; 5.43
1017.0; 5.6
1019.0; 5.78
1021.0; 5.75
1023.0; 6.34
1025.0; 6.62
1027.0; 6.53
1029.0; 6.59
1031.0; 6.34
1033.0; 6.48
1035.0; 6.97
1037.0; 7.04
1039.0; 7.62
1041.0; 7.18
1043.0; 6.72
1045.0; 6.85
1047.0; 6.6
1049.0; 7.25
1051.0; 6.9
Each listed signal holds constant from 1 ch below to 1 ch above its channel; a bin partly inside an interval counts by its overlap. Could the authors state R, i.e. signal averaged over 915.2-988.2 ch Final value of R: 4.97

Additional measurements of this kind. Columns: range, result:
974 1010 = 5.17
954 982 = 4.76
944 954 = 5.11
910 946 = 5.1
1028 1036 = 6.59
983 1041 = 5.85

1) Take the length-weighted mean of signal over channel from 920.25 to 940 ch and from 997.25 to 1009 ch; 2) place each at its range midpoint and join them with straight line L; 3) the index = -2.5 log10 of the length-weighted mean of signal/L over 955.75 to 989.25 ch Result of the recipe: 0.125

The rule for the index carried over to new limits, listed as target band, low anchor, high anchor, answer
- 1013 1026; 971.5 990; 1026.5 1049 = 0.057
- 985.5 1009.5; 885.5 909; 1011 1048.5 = 0.151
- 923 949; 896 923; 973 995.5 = -0.037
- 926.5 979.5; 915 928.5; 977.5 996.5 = 0.016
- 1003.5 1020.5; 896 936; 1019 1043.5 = 0.140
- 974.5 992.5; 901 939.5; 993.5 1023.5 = 0.120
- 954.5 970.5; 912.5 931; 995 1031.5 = 0.139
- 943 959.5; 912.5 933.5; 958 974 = -0.044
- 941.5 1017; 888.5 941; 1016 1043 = 0.163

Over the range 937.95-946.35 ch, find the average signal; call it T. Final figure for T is 5.19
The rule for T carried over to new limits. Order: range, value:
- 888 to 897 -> 5.28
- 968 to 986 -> 4.8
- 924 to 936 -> 5.16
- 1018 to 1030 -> 6.27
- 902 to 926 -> 5.05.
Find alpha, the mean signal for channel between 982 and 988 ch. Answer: 4.85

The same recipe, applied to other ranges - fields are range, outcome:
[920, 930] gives 5.19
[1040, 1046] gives 6.92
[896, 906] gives 5.09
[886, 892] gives 5.19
